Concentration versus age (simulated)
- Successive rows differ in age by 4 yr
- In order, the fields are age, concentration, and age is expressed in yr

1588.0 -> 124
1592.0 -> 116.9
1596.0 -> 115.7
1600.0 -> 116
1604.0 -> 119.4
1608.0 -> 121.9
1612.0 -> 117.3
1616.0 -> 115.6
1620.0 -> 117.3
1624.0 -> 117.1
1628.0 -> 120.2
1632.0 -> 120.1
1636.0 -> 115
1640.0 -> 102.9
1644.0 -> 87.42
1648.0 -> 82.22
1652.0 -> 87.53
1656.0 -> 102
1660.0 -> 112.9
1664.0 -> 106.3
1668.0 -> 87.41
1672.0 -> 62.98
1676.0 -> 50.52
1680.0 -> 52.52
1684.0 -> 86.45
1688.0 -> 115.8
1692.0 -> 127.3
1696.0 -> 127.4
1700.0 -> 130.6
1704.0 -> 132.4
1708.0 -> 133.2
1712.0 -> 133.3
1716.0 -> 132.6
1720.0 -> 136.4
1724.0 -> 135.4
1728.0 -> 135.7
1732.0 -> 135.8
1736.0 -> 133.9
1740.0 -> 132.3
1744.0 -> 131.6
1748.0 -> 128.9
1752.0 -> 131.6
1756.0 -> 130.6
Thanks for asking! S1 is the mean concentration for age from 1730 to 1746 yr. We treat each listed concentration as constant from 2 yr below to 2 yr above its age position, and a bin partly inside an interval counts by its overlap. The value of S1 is 133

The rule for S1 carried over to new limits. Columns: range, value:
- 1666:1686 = 68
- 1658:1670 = 102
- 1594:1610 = 118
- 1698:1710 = 132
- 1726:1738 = 135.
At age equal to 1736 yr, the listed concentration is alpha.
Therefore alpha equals 133.9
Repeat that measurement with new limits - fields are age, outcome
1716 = 132.6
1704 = 132.4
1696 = 127.4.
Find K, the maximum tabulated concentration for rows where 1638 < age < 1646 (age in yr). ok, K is 102.9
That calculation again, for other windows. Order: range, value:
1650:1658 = 102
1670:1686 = 86.45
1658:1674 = 112.9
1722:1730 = 135.7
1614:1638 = 120.2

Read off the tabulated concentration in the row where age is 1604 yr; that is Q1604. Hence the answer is 119.4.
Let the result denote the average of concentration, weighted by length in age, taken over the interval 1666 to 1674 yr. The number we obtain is 75.2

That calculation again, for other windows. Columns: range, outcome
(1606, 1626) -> 118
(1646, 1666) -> 98.2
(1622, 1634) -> 119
